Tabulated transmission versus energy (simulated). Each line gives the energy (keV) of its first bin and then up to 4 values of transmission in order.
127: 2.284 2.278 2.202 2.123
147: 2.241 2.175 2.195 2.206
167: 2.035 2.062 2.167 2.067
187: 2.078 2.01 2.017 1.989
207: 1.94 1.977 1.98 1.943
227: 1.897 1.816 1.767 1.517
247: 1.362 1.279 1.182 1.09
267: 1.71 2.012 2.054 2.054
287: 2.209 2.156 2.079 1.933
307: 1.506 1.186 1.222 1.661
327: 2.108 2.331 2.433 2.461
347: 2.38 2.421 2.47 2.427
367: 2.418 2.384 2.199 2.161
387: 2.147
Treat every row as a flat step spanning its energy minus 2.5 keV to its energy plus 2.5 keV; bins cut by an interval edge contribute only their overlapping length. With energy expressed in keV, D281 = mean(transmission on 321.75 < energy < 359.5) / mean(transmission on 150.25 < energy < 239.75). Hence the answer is 1.15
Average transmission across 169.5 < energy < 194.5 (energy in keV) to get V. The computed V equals 2.08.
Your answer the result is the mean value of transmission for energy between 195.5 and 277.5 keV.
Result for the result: 1.73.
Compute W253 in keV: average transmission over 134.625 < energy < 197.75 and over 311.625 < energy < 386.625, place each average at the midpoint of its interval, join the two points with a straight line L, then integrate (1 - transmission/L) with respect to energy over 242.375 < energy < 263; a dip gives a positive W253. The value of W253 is 8.5 keV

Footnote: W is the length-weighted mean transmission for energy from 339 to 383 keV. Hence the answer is 2.38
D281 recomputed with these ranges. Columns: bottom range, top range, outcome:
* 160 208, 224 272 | 0.75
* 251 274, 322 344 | 1.55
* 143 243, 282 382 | 1.05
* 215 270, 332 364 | 1.52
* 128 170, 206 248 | 0.83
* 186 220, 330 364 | 1.21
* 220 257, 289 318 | 1.06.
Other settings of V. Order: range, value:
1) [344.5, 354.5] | 2.4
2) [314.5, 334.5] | 1.83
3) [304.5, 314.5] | 1.35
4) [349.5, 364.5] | 2.44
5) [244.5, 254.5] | 1.32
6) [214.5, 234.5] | 1.91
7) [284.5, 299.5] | 2.15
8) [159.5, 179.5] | 2.12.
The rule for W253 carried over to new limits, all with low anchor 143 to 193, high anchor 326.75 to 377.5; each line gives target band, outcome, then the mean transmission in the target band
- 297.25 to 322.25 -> 8.44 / 1.54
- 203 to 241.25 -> 5.44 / 1.89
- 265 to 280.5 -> 2.27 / 1.94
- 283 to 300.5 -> 1.31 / 2.13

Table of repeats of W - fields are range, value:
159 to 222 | 2.04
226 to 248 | 1.68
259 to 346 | 1.9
